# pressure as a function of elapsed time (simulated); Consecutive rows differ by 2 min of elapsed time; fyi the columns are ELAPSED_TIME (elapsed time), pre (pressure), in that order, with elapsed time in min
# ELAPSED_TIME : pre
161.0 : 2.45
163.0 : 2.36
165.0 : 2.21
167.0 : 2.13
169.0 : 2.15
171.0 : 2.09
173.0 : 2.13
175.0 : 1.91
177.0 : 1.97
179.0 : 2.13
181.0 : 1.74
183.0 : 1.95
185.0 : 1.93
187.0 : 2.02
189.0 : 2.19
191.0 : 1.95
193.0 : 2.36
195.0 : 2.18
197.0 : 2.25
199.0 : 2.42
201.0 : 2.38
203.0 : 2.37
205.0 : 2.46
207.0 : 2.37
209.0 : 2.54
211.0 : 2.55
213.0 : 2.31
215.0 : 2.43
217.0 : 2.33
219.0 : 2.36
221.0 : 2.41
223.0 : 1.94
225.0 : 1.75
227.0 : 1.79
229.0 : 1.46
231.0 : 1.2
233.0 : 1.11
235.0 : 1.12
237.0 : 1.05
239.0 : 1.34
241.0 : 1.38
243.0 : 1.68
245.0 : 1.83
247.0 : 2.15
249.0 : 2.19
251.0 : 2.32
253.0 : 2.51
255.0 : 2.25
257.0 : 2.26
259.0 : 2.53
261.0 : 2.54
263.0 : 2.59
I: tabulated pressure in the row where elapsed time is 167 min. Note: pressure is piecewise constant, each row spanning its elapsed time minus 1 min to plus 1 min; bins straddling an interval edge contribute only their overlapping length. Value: 2.13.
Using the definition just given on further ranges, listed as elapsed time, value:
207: 2.37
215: 2.43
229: 1.46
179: 2.13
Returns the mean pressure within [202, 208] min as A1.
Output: 2.4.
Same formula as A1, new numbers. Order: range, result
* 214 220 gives 2.37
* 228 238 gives 1.19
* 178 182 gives 1.94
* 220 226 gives 2.03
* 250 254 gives 2.42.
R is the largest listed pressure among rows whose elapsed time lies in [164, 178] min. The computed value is 2.21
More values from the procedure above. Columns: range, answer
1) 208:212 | 2.55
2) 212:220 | 2.43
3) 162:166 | 2.36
